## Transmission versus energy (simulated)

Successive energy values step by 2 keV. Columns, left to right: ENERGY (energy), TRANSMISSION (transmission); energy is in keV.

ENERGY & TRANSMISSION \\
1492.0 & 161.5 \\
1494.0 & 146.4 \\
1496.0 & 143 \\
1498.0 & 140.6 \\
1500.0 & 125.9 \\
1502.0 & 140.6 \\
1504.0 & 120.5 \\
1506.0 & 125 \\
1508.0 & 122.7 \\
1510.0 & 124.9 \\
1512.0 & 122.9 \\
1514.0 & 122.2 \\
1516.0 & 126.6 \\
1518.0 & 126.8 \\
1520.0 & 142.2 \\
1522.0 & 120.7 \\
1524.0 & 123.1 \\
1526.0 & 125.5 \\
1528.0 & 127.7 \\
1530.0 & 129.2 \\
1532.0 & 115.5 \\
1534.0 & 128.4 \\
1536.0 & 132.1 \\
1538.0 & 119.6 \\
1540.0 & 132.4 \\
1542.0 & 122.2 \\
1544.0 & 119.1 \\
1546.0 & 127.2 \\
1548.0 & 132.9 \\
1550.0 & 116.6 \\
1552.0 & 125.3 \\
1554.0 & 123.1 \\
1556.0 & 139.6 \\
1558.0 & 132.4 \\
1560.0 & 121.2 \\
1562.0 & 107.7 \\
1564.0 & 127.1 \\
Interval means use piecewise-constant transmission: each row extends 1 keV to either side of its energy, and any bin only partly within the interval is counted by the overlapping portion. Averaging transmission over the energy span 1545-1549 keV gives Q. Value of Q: 130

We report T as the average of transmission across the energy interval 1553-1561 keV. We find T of 129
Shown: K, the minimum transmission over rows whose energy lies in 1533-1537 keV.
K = 128.4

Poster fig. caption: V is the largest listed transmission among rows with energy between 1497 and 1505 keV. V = 140.6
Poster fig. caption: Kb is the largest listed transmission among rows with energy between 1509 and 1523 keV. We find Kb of 142.2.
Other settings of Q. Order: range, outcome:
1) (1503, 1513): 123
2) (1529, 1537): 126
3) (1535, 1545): 125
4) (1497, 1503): 136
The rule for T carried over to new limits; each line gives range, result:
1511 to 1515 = 123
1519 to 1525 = 129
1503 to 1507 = 123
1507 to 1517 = 124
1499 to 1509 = 127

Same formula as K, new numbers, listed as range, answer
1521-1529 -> 120.7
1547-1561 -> 116.6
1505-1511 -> 122.7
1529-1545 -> 115.5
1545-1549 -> 127.2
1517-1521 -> 126.8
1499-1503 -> 125.9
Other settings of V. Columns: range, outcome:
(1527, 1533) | 129.2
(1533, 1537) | 132.1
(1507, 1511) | 124.9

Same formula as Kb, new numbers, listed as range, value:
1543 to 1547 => 127.2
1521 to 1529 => 127.7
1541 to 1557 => 139.6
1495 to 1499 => 143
